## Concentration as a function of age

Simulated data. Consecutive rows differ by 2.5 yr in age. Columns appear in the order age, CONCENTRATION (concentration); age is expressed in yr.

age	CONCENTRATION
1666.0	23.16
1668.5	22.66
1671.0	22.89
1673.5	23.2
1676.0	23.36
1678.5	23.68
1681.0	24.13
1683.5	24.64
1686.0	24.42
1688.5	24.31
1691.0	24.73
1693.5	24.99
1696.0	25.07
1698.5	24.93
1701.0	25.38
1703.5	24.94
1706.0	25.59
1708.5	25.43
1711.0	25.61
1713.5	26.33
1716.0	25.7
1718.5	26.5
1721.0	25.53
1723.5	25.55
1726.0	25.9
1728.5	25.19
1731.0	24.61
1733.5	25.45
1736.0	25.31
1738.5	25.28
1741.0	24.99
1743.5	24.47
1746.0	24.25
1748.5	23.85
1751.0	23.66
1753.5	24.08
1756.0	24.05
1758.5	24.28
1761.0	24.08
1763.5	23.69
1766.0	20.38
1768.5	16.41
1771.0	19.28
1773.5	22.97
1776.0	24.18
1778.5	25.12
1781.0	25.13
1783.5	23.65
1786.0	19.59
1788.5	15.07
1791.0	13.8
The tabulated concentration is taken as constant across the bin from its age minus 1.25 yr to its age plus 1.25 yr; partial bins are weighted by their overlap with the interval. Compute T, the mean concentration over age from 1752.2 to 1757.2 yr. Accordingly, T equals 24.1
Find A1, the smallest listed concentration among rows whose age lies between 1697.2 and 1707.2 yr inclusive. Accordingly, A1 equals 24.93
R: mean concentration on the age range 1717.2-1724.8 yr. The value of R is 25.9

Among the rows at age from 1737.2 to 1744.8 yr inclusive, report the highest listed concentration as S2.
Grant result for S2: 25.28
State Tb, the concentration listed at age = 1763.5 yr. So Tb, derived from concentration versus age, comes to 23.69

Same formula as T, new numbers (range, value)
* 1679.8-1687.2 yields 24.4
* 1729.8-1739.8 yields 25.2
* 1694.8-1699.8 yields 25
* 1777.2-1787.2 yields 23.4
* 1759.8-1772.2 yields 20.8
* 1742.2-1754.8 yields 24.1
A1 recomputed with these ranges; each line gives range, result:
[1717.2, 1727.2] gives 25.53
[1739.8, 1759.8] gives 23.66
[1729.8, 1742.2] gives 24.61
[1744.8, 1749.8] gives 23.85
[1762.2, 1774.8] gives 16.41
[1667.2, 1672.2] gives 22.66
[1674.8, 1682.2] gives 23.36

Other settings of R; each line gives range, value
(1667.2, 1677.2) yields 23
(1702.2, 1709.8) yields 25.3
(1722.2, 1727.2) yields 25.7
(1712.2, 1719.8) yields 26.2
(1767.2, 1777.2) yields 20.7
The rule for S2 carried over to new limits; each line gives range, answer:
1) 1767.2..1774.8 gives 22.97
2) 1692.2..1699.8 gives 25.07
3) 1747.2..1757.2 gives 24.08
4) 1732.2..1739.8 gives 25.45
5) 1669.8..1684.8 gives 24.64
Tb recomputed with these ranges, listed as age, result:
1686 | 24.42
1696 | 25.07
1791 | 13.8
